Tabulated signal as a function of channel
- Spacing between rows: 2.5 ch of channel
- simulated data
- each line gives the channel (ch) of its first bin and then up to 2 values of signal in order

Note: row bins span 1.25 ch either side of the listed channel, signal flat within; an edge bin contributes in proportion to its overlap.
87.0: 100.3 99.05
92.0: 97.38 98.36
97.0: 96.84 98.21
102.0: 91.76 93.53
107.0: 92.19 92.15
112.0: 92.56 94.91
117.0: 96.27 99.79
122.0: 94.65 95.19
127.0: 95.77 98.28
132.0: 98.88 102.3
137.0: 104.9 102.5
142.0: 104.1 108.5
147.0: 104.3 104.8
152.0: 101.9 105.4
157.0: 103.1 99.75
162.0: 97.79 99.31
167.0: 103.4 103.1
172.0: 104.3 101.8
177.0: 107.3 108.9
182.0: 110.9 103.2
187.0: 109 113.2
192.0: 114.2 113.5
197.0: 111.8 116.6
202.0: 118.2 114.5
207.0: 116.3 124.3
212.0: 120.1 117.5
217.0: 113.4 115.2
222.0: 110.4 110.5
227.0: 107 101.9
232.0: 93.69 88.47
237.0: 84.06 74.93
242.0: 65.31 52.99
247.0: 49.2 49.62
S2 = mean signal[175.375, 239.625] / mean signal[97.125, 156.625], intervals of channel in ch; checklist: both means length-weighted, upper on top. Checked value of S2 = 1.10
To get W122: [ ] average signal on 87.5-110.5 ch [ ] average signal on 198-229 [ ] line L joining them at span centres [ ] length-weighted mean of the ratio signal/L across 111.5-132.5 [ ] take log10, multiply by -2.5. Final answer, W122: 0.04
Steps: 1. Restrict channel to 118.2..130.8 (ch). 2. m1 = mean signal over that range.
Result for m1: 96.7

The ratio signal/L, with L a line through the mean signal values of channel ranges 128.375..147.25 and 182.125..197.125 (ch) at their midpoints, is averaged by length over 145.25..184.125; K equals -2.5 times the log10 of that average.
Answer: 0.03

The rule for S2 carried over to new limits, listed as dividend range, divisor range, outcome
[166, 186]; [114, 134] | 1.09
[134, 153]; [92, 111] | 1.10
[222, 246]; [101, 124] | 0.93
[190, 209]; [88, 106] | 1.20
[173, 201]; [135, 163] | 1.06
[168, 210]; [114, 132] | 1.15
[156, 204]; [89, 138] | 1.11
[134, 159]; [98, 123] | 1.10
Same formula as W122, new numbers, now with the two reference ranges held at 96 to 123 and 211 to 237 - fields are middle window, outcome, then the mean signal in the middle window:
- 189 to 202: -0.11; 114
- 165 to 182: -0.04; 105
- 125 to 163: -0.04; 102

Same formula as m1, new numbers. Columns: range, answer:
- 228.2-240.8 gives 88.6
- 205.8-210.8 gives 120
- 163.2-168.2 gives 101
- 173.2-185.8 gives 106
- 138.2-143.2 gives 103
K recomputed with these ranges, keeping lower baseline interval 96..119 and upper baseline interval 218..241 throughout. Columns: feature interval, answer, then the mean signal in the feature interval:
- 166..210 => -0.14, 111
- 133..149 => -0.10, 104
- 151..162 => -0.07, 102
